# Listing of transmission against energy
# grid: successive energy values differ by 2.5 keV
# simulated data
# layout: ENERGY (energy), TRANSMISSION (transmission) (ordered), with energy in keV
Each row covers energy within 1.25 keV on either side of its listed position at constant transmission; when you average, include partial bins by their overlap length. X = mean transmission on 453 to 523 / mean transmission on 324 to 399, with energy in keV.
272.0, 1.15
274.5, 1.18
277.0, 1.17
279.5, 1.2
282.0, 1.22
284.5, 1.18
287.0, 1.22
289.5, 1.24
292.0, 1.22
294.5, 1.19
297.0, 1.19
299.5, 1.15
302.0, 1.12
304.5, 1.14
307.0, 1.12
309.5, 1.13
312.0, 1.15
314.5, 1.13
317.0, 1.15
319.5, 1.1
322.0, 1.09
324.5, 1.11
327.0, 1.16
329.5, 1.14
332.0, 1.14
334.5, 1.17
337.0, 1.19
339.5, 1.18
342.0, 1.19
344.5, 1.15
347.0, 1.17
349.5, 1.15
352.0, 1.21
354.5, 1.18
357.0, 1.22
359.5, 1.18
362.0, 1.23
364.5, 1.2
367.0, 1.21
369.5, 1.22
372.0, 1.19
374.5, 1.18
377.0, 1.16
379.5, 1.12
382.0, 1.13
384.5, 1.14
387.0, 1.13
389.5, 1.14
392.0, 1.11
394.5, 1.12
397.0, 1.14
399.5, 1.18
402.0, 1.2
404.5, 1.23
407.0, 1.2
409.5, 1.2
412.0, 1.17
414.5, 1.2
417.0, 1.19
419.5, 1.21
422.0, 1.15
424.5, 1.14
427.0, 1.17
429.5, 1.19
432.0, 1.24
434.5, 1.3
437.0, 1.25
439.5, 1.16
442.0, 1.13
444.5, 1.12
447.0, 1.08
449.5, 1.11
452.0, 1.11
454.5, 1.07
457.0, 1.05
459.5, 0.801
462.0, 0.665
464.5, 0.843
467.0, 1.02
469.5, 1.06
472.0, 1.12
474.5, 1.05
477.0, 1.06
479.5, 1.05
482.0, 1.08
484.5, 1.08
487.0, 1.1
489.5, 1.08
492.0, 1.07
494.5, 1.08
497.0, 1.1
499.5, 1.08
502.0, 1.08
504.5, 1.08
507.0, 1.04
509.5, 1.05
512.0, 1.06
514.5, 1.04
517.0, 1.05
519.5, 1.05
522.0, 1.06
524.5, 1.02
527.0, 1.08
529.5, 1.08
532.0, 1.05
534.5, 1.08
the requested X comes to 0.89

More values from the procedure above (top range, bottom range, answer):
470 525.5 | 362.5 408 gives 0.91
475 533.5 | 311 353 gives 0.93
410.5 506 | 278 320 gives 0.94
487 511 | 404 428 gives 0.91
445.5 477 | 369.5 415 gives 0.86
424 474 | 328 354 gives 0.92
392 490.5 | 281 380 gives 0.95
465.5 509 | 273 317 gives 0.91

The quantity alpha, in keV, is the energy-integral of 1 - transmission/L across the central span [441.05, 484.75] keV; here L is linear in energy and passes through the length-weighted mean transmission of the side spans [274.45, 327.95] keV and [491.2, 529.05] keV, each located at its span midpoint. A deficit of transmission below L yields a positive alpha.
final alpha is 2.4 keV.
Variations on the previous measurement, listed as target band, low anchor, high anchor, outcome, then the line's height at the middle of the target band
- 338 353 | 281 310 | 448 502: -0.5 keV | 1.14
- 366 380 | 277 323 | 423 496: -0.7 keV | 1.13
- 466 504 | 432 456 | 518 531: 1.0 keV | 1.1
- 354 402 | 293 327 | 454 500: -3.4 keV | 1.09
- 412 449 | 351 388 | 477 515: -1.7 keV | 1.13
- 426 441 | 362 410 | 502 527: -1.2 keV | 1.13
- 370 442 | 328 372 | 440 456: -2.4 keV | 1.14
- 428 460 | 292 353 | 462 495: -2.1 keV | 1.06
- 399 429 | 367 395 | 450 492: -2.3 keV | 1.1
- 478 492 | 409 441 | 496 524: 0.3 keV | 1.1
